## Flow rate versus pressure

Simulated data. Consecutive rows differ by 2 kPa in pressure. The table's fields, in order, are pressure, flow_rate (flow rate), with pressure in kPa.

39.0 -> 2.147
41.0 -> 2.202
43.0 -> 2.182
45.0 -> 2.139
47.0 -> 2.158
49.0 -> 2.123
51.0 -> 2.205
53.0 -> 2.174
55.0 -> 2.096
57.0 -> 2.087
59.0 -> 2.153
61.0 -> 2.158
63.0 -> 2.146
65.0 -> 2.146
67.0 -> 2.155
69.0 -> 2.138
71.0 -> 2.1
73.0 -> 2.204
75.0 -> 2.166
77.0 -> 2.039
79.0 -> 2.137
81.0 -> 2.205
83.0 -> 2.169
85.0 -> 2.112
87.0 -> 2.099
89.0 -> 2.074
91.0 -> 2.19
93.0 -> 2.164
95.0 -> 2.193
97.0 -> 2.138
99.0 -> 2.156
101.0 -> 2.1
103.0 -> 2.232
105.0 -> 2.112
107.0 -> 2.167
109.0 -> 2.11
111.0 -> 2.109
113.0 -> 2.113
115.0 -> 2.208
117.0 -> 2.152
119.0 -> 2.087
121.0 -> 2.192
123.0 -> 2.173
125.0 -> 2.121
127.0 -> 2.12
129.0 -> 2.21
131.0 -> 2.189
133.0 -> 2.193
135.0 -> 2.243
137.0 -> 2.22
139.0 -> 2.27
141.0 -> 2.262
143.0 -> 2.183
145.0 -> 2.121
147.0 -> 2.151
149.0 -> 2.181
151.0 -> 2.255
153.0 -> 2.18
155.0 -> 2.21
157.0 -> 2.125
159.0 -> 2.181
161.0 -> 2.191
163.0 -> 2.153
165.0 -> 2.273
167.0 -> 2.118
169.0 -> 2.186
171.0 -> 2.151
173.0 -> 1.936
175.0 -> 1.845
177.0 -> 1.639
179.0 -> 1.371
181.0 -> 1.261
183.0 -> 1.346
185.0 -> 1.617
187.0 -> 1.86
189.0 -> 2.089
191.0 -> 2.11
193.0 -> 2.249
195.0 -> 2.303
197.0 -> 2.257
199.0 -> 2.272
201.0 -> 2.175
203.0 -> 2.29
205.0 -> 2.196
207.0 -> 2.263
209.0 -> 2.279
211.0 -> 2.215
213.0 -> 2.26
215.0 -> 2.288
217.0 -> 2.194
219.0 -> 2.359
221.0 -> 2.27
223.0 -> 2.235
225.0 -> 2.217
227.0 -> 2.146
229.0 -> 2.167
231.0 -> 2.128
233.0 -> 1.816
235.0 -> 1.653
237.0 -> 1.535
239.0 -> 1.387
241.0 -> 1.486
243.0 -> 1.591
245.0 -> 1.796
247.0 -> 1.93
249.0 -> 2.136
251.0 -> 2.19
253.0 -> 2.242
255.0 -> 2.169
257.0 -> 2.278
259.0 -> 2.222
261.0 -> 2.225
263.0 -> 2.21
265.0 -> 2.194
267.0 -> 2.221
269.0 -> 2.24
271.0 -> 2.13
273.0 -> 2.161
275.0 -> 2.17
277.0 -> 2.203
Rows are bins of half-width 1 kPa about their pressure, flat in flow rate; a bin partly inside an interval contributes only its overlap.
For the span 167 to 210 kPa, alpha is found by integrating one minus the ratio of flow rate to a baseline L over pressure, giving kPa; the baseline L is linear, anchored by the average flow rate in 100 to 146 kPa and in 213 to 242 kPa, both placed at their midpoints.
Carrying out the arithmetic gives 1.52 kPa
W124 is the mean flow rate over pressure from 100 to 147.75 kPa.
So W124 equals 2.17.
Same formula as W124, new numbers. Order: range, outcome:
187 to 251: 2.07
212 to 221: 2.27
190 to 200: 2.24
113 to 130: 2.16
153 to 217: 2.06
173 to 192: 1.7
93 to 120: 2.15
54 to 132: 2.14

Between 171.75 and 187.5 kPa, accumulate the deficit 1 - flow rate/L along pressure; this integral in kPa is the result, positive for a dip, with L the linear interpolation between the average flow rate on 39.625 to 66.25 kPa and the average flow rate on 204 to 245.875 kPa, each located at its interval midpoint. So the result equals 3.4 kPa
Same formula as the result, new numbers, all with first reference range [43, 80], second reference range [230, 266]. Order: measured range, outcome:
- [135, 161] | -1.8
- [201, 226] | -3.3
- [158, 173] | -0.9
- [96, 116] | -0.5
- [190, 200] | -1.1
